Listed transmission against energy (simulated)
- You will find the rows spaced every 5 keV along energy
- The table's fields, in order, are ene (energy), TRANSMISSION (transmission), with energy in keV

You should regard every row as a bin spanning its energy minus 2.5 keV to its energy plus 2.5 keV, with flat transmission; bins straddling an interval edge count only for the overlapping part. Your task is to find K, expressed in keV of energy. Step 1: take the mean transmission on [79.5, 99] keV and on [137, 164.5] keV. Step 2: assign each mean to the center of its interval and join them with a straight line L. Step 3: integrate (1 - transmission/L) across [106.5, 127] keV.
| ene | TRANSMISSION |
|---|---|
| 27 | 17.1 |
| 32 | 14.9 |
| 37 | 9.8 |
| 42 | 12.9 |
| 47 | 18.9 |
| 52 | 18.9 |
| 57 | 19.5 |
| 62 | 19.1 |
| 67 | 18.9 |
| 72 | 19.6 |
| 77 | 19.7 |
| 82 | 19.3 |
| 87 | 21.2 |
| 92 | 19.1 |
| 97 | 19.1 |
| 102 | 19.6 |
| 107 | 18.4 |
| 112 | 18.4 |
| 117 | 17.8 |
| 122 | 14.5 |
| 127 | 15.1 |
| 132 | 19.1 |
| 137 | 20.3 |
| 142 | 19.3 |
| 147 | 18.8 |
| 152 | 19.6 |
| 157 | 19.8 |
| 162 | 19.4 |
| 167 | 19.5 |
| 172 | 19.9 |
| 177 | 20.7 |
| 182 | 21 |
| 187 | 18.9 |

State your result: 2.8 keV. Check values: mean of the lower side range 19.7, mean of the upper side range 19.5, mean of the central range 16.9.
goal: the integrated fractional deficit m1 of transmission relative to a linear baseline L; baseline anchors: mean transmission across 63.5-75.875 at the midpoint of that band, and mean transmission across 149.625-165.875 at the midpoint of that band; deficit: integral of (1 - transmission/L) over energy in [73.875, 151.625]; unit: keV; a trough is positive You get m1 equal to 3.0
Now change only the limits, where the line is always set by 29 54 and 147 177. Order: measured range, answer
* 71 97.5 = -4.8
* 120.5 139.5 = 1.1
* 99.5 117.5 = -1.0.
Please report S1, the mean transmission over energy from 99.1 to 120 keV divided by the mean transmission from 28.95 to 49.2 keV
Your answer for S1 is 1.3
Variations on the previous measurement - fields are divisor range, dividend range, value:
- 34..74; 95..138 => 1.05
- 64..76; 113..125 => 0.85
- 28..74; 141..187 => 1.17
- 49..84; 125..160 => 0.98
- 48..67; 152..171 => 1.03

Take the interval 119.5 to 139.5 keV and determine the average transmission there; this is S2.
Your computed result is 17.2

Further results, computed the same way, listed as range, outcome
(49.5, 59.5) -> 19.2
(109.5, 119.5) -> 18.1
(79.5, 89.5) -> 20.2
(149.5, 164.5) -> 19.6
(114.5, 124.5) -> 16.1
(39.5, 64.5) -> 17.9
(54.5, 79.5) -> 19.4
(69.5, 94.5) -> 19.8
